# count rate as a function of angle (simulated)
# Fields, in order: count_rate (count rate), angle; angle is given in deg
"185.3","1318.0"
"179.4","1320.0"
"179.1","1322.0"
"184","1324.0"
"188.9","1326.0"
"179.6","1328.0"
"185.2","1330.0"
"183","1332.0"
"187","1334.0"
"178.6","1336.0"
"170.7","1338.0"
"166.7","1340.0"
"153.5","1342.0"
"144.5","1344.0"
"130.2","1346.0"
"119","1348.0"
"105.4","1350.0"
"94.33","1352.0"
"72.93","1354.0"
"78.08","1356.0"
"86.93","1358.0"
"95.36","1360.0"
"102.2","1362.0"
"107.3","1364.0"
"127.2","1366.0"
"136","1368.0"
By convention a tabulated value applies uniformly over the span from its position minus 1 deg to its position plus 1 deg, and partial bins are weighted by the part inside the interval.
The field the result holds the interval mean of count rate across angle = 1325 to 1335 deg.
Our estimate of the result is 185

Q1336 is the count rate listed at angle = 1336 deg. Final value 178.6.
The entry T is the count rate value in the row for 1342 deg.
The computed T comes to 153.5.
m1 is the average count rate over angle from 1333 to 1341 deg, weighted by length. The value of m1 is 176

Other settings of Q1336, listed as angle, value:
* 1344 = 144.5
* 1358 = 86.93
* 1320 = 179.4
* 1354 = 72.93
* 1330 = 185.2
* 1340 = 166.7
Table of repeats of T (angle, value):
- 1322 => 179.1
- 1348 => 119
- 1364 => 107.3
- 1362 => 102.2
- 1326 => 188.9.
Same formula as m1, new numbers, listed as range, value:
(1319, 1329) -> 182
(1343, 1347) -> 137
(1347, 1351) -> 112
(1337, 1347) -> 153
